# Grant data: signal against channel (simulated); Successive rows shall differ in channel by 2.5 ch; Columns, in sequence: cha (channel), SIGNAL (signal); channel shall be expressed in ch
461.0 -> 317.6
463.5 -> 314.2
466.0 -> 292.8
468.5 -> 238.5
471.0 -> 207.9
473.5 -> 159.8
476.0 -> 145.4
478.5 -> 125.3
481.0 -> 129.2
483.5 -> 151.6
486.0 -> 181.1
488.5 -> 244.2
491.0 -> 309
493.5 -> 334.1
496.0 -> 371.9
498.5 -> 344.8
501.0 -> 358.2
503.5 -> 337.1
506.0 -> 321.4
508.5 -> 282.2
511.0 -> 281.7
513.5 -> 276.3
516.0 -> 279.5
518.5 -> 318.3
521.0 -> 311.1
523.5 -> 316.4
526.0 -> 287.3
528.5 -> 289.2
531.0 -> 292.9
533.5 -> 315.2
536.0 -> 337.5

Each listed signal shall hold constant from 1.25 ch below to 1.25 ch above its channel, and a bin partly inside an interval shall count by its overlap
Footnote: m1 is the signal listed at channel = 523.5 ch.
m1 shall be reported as 316.4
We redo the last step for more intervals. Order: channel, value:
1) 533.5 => 315.2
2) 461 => 317.6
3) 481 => 129.2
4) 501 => 358.2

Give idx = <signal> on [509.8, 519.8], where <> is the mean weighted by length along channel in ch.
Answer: 289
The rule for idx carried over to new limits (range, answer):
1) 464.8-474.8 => 224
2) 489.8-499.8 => 340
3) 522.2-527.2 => 302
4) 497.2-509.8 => 329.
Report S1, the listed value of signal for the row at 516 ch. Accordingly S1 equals 279.5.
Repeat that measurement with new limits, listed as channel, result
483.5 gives 151.6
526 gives 287.3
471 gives 207.9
